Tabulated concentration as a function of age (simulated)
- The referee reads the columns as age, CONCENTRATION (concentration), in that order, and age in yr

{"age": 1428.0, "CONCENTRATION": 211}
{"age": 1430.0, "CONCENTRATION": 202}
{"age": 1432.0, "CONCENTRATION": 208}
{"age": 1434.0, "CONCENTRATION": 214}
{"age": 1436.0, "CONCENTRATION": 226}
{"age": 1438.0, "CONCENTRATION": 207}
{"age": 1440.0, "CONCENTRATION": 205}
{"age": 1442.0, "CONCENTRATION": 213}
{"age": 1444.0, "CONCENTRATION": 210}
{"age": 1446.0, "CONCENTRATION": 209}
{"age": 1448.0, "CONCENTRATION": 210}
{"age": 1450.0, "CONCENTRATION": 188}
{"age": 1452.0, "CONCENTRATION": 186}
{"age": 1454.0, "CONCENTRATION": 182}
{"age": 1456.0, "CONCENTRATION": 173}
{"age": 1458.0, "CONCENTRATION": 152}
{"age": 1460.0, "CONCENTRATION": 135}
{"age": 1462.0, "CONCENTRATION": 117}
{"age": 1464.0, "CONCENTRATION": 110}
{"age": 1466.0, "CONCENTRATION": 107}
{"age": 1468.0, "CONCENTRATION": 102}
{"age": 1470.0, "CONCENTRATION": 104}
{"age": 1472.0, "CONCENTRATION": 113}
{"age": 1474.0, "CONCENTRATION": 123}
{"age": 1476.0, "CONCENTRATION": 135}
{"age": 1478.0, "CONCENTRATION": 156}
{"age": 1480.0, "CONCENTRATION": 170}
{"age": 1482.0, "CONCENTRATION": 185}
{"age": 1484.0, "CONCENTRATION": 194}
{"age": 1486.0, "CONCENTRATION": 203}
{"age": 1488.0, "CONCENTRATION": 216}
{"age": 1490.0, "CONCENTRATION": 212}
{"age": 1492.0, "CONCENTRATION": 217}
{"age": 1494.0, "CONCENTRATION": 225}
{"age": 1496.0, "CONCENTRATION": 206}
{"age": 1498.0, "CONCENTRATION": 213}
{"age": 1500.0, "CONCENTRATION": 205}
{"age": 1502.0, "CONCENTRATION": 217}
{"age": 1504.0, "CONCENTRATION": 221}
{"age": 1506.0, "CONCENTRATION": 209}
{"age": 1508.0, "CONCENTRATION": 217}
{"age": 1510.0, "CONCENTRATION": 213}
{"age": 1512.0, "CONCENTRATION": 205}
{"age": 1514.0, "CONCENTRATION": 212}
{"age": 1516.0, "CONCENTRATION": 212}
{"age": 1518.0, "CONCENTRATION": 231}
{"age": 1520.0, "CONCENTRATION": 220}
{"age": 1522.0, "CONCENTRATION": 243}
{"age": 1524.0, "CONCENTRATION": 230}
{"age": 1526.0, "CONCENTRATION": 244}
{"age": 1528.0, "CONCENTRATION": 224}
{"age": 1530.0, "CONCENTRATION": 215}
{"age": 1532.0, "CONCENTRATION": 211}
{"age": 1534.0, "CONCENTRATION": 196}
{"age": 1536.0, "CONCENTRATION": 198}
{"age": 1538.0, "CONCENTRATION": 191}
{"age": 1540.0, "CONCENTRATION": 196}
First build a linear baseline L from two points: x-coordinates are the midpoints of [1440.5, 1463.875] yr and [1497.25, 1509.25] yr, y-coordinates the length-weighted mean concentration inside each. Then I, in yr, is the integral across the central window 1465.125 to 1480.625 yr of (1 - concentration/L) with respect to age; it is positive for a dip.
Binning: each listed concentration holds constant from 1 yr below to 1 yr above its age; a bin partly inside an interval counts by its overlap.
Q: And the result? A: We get 5.4 yr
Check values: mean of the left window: 177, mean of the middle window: 125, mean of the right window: 214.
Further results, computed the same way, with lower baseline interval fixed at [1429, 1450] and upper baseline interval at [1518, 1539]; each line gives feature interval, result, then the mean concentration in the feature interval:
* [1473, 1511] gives 3.2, 197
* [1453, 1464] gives 3.3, 148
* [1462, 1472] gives 4.9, 108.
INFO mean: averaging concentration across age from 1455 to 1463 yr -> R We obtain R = 144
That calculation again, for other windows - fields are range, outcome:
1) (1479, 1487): 188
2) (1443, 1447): 210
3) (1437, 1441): 206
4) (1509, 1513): 209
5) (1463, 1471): 106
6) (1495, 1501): 208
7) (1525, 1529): 234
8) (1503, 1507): 215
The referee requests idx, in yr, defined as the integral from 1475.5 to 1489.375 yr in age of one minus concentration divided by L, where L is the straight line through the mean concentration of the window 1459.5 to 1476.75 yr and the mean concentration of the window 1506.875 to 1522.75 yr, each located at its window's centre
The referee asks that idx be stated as -3.2 yr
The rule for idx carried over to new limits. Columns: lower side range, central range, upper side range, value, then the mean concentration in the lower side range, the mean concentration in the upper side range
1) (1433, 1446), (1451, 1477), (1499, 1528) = 9.8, 212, 220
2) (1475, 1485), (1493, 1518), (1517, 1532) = -1.4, 168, 228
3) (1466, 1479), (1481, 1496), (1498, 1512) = -3.7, 121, 213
